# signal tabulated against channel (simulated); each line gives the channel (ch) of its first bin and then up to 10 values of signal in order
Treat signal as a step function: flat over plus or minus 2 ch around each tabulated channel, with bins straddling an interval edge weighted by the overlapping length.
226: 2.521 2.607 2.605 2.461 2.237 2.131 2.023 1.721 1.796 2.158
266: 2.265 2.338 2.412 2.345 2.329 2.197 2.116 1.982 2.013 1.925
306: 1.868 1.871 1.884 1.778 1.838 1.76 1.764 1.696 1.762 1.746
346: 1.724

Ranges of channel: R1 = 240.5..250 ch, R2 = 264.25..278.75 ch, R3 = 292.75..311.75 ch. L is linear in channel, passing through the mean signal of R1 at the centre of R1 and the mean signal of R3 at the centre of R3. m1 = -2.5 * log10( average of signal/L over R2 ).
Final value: -0.146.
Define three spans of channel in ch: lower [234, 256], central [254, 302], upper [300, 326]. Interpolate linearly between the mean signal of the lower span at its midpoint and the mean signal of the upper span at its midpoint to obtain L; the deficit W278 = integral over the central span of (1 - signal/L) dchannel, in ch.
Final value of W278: -3.3 ch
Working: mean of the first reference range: 2.16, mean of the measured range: 2.15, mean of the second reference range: 1.85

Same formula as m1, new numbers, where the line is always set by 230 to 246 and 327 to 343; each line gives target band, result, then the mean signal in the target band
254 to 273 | 0.06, 2.11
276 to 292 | -0.07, 2.25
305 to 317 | 0.02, 1.87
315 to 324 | 0.02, 1.82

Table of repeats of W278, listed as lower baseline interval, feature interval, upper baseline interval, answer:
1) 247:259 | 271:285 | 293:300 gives -2.9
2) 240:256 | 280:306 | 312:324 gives -2.4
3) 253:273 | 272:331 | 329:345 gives -3.0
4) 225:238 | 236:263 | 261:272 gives 3.8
